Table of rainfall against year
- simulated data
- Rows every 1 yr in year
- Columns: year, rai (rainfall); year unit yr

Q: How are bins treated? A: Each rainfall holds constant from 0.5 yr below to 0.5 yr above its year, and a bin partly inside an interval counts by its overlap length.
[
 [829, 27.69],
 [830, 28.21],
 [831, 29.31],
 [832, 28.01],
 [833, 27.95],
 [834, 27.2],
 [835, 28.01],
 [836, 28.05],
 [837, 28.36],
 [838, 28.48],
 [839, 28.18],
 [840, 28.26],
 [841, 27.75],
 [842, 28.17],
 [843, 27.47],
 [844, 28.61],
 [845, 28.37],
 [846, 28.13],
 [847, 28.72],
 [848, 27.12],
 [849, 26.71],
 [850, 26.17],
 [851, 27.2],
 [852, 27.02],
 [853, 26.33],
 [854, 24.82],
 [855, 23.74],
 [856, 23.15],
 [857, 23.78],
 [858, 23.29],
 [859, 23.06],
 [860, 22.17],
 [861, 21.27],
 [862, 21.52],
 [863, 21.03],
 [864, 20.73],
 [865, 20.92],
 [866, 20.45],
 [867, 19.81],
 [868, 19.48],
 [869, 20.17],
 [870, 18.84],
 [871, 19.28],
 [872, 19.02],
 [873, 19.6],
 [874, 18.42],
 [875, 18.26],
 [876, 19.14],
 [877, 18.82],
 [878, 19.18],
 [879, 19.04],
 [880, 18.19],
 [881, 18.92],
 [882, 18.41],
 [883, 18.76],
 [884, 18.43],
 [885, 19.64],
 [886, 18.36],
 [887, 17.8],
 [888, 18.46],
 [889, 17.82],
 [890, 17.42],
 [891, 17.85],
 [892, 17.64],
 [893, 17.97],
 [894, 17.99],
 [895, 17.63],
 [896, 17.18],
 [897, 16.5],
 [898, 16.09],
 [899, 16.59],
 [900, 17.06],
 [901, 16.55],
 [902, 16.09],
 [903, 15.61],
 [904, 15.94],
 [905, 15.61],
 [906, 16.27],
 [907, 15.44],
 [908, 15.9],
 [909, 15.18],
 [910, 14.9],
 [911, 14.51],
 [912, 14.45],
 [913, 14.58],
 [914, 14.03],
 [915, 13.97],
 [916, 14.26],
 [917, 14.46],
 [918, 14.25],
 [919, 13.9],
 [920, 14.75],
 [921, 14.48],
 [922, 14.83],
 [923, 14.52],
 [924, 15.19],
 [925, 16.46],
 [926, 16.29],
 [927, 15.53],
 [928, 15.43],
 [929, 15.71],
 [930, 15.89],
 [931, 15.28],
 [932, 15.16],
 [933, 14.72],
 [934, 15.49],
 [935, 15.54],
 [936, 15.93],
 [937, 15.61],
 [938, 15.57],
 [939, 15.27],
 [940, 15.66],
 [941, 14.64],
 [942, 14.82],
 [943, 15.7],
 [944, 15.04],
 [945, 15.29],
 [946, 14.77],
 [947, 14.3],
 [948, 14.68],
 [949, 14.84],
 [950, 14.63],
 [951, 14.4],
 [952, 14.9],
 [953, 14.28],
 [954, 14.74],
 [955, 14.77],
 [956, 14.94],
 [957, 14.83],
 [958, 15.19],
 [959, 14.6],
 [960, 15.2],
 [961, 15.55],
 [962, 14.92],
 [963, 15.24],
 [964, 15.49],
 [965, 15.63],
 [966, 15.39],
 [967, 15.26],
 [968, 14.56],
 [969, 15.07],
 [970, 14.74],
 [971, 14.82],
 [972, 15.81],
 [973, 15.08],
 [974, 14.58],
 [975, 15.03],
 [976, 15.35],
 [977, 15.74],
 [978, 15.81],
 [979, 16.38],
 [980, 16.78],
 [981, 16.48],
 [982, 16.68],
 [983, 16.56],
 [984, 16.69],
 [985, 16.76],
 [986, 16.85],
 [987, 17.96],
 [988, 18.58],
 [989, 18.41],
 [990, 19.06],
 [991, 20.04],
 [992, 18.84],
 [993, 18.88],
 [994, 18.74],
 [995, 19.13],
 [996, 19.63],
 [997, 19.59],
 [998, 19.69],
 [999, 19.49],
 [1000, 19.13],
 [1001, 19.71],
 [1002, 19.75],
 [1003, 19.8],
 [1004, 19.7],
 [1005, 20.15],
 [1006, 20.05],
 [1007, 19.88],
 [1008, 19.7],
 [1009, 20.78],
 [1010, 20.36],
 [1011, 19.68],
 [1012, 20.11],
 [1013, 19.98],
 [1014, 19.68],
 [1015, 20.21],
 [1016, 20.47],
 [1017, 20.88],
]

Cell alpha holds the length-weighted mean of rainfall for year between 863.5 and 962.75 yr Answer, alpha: 16.4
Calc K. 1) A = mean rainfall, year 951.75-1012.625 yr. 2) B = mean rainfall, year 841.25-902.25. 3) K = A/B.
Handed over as 0.8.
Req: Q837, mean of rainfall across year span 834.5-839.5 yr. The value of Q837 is 28.2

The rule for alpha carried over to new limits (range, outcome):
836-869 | 25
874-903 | 17.9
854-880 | 20.6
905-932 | 15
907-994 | 15.5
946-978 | 15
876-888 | 18.7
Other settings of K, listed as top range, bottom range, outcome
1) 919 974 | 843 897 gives 0.71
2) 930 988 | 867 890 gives 0.82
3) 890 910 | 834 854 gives 0.60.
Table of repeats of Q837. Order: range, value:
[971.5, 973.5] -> 15.4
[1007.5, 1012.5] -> 20.1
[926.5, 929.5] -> 15.6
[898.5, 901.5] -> 16.7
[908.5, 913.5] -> 14.7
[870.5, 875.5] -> 18.9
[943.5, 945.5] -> 15.2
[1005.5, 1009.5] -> 20.1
